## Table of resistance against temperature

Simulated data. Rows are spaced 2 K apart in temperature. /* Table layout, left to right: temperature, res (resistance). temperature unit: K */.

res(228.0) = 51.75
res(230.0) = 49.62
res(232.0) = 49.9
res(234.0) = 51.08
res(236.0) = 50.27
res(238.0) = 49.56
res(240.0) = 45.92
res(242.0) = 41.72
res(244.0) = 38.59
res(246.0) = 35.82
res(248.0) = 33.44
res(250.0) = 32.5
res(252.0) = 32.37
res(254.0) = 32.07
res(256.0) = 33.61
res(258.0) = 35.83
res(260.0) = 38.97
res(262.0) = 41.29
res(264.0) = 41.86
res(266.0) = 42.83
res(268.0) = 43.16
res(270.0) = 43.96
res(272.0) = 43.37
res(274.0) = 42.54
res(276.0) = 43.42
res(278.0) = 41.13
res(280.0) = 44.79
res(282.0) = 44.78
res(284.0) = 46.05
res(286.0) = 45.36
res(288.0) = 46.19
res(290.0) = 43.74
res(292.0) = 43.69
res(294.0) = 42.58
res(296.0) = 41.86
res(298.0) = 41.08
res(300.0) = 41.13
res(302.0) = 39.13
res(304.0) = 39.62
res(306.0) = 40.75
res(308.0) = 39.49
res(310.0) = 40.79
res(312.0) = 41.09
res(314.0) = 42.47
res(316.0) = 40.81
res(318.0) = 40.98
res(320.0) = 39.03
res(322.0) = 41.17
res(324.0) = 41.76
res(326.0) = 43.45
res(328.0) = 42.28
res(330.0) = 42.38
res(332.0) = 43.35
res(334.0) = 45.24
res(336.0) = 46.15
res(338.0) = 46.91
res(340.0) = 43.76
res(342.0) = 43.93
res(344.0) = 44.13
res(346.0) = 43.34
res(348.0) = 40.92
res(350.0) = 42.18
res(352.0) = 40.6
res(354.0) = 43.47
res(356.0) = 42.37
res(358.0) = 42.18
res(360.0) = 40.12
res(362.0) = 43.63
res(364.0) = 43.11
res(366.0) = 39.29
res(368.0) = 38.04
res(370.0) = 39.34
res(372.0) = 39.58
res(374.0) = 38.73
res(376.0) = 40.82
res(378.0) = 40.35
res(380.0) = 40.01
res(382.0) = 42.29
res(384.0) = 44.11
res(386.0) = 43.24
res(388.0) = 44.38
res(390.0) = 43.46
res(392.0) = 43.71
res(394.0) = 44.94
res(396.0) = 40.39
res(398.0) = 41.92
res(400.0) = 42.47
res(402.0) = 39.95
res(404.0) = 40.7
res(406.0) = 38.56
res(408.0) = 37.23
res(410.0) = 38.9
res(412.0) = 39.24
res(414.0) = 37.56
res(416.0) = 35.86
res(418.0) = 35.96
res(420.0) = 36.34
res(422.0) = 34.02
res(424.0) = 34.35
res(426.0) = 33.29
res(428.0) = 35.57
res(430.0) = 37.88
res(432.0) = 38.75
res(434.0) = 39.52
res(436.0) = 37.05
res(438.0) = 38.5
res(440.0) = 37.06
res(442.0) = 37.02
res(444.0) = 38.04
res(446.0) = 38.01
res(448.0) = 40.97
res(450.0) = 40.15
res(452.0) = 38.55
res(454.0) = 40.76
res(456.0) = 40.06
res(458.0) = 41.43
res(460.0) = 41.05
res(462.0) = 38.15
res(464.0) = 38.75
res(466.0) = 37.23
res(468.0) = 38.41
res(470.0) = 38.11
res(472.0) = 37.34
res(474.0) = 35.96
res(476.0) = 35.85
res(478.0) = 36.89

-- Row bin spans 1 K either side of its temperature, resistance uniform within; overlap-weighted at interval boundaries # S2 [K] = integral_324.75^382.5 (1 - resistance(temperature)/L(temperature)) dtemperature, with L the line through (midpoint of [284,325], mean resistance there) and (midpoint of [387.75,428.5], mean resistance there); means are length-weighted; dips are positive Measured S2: -2.4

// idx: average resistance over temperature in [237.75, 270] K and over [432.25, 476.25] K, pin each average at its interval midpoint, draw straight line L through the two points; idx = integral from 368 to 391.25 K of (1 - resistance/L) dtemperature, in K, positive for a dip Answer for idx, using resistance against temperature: -1.7 K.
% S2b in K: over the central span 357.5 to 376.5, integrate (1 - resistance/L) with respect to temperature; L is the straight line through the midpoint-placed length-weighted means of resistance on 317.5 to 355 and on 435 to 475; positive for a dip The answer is 0.6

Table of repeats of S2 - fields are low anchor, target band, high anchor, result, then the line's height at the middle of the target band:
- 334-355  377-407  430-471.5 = -0.4 K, 41.5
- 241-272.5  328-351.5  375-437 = -2.9 K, 38.9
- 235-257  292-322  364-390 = -0.8 K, 39.8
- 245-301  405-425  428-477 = 1.1 K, 38.9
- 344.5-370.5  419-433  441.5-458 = 1.5 K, 39.9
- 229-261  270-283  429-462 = -0.9 K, 40.4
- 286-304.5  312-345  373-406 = -0.6 K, 42.2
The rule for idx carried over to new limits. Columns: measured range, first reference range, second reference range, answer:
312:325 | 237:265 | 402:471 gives -1.0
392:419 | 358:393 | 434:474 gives 0.5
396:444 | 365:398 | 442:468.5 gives 3.0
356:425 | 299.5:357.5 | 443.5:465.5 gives 1.3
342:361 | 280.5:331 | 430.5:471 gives -0.5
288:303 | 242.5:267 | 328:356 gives -0.9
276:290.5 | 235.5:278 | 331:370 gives -1.3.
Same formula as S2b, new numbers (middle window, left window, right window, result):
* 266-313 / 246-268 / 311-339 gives -3.7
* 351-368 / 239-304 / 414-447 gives -1.4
